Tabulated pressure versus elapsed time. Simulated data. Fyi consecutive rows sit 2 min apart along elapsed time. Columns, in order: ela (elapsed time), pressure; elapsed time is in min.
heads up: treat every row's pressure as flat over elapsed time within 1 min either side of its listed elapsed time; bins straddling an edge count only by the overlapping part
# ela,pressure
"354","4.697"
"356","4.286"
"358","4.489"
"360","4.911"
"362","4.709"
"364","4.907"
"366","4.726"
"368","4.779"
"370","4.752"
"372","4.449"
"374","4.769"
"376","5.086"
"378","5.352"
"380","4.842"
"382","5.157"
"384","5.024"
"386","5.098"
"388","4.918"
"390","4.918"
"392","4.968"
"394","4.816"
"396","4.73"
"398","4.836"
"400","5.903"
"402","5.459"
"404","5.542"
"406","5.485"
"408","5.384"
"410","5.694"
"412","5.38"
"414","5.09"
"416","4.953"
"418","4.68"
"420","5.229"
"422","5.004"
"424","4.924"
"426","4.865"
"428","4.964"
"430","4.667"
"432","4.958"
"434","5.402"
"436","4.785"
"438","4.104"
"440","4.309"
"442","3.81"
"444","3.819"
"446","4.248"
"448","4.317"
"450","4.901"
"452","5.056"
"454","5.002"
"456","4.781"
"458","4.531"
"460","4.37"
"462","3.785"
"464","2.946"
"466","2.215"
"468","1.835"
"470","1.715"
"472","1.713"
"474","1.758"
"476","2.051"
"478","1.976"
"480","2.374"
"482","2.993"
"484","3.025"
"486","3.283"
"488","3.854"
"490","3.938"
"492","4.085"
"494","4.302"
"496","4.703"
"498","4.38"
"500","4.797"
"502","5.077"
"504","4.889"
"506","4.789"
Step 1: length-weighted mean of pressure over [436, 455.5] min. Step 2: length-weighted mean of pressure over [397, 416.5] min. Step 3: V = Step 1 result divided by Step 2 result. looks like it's 0.82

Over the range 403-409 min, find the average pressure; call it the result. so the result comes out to 5.47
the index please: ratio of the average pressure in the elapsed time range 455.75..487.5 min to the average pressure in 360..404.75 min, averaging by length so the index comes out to 0.6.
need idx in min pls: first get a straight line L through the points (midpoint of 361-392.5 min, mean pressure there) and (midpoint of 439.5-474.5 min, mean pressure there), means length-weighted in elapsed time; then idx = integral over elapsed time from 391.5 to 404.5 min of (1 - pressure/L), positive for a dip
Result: -1.7 min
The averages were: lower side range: 4.9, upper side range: 3.63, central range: 5.17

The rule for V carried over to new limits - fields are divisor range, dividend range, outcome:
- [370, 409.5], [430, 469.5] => 0.81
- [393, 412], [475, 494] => 0.59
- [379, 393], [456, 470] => 0.66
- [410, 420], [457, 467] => 0.70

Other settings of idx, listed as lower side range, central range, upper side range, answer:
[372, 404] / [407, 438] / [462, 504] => -4.6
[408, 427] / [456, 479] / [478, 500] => 7.9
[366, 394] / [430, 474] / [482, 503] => 5.1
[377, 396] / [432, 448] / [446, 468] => -0.3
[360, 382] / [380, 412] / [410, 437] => -1.7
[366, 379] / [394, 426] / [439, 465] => -4.2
